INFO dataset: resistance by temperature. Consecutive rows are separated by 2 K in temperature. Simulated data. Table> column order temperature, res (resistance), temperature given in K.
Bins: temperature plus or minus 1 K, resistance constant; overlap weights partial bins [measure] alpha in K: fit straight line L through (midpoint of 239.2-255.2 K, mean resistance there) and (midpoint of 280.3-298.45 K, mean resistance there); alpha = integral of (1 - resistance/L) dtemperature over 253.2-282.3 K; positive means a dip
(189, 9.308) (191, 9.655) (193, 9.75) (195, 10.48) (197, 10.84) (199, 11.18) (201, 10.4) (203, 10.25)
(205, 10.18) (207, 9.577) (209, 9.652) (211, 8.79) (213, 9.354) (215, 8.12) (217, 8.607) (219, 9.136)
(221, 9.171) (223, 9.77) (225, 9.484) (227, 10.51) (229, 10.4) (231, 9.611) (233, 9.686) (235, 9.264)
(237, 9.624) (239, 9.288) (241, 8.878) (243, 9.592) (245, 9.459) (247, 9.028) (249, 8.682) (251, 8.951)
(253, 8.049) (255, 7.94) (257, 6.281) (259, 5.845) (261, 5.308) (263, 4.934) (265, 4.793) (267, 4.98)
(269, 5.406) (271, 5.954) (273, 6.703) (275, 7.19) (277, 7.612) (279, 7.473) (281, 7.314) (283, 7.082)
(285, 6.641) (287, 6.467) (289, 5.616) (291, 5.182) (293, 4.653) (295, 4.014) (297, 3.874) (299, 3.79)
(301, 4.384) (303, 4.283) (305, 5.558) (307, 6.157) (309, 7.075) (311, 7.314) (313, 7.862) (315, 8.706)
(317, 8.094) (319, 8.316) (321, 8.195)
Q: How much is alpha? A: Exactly 3.5 K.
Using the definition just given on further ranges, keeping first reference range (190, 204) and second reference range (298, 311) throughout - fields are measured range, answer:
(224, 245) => -2.4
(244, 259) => -0.6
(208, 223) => 0.7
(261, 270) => 2.7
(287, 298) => 2.1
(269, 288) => -0.9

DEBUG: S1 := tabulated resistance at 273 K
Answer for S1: 6.703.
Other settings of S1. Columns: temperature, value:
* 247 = 9.028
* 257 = 6.281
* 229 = 10.4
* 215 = 8.12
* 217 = 8.607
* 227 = 10.51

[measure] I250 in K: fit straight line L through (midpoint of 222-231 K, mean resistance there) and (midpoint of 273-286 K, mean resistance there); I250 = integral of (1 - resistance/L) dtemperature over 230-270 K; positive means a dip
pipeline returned 4.8 K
